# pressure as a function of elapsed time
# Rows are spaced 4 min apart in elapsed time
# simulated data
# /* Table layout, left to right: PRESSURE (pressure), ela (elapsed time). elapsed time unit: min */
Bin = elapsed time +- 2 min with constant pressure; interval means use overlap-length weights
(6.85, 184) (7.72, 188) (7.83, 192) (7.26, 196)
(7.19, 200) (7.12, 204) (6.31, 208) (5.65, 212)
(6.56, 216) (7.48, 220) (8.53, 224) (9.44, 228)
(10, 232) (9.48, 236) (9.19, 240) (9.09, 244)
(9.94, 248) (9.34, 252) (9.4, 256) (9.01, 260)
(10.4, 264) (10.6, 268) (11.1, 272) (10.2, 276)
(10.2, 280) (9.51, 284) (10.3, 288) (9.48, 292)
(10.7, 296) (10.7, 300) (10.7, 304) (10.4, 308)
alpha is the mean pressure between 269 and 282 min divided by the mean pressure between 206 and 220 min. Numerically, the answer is 1.65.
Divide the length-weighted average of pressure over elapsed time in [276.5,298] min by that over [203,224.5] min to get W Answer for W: 1.5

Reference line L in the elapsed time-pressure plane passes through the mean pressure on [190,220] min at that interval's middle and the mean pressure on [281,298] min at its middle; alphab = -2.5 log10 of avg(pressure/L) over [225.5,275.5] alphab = -0.142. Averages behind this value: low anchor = 6.89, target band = 9.75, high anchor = 10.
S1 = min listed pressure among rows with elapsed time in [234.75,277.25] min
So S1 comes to 9.01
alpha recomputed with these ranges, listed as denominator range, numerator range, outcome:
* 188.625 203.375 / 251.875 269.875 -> 1.32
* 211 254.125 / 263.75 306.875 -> 1.19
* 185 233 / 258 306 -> 1.36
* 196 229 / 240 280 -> 1.37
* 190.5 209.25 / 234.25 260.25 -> 1.31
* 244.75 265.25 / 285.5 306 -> 1.08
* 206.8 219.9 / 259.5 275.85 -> 1.63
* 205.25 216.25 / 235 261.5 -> 1.51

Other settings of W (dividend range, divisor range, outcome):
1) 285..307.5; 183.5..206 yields 1.40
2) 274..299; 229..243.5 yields 1.06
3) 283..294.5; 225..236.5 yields 1.03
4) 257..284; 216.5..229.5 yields 1.24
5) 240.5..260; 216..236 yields 1.08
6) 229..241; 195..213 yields 1.42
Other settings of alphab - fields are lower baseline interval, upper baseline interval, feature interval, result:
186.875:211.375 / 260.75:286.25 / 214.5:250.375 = -0.04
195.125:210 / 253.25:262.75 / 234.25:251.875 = -0.09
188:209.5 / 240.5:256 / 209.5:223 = 0.19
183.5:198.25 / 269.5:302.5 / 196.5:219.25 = 0.19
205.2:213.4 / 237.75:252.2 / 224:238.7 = -0.17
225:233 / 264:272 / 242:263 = 0.09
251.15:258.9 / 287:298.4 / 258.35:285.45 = -0.05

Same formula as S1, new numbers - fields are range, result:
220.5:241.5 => 8.53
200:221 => 5.65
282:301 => 9.48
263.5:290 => 9.51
